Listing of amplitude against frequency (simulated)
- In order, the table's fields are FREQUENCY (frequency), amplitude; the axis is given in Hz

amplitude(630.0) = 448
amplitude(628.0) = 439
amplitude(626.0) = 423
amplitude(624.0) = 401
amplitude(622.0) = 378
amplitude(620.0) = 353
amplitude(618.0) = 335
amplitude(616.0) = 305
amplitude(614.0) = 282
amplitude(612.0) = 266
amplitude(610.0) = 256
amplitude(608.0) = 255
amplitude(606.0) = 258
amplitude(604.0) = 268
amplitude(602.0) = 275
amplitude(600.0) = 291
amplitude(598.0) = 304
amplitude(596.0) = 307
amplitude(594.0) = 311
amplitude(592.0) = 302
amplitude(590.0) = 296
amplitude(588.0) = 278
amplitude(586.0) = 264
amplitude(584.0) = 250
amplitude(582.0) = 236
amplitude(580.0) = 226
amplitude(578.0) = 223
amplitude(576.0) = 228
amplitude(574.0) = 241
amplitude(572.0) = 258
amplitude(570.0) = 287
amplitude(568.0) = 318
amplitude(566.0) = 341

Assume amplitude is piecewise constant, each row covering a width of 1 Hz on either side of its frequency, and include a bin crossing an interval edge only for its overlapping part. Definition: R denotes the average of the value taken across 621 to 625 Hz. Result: 390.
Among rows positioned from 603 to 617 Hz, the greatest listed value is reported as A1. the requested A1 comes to 305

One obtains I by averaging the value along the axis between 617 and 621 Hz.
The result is 344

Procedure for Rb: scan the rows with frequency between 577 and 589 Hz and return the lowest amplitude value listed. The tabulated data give 223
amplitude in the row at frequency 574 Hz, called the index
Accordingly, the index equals 241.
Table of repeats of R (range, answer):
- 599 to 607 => 273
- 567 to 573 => 288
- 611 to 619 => 297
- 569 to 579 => 247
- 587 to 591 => 287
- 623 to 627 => 412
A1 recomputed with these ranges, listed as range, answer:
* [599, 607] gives 291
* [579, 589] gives 278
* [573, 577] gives 241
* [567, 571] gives 318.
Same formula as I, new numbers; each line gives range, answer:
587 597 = 299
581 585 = 243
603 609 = 260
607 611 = 256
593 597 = 309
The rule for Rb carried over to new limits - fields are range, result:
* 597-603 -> 275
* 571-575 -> 241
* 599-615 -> 255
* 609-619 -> 256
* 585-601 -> 264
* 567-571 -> 287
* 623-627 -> 401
